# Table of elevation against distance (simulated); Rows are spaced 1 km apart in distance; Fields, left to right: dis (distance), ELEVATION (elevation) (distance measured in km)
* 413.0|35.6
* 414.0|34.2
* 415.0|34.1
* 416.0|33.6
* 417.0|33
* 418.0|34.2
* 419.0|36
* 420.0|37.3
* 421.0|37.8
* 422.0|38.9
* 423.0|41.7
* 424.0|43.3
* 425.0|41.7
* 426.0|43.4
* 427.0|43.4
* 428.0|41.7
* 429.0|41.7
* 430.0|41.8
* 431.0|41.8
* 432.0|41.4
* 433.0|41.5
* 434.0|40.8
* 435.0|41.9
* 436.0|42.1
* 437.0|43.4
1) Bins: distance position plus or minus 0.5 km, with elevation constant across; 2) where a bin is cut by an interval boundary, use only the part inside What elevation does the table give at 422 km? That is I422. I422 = 38.9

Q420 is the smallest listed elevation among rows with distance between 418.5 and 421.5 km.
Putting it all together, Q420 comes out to 36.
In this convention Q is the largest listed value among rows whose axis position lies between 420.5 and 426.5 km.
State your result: 43.4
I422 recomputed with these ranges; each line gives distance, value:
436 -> 42.1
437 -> 43.4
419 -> 36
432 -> 41.4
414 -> 34.2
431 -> 41.8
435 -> 41.9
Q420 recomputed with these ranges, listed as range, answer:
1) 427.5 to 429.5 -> 41.7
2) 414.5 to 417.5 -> 33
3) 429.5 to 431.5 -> 41.8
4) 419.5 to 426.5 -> 37.3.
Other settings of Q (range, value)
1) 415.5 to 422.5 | 38.9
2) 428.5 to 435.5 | 41.9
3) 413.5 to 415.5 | 34.2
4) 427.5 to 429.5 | 41.7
